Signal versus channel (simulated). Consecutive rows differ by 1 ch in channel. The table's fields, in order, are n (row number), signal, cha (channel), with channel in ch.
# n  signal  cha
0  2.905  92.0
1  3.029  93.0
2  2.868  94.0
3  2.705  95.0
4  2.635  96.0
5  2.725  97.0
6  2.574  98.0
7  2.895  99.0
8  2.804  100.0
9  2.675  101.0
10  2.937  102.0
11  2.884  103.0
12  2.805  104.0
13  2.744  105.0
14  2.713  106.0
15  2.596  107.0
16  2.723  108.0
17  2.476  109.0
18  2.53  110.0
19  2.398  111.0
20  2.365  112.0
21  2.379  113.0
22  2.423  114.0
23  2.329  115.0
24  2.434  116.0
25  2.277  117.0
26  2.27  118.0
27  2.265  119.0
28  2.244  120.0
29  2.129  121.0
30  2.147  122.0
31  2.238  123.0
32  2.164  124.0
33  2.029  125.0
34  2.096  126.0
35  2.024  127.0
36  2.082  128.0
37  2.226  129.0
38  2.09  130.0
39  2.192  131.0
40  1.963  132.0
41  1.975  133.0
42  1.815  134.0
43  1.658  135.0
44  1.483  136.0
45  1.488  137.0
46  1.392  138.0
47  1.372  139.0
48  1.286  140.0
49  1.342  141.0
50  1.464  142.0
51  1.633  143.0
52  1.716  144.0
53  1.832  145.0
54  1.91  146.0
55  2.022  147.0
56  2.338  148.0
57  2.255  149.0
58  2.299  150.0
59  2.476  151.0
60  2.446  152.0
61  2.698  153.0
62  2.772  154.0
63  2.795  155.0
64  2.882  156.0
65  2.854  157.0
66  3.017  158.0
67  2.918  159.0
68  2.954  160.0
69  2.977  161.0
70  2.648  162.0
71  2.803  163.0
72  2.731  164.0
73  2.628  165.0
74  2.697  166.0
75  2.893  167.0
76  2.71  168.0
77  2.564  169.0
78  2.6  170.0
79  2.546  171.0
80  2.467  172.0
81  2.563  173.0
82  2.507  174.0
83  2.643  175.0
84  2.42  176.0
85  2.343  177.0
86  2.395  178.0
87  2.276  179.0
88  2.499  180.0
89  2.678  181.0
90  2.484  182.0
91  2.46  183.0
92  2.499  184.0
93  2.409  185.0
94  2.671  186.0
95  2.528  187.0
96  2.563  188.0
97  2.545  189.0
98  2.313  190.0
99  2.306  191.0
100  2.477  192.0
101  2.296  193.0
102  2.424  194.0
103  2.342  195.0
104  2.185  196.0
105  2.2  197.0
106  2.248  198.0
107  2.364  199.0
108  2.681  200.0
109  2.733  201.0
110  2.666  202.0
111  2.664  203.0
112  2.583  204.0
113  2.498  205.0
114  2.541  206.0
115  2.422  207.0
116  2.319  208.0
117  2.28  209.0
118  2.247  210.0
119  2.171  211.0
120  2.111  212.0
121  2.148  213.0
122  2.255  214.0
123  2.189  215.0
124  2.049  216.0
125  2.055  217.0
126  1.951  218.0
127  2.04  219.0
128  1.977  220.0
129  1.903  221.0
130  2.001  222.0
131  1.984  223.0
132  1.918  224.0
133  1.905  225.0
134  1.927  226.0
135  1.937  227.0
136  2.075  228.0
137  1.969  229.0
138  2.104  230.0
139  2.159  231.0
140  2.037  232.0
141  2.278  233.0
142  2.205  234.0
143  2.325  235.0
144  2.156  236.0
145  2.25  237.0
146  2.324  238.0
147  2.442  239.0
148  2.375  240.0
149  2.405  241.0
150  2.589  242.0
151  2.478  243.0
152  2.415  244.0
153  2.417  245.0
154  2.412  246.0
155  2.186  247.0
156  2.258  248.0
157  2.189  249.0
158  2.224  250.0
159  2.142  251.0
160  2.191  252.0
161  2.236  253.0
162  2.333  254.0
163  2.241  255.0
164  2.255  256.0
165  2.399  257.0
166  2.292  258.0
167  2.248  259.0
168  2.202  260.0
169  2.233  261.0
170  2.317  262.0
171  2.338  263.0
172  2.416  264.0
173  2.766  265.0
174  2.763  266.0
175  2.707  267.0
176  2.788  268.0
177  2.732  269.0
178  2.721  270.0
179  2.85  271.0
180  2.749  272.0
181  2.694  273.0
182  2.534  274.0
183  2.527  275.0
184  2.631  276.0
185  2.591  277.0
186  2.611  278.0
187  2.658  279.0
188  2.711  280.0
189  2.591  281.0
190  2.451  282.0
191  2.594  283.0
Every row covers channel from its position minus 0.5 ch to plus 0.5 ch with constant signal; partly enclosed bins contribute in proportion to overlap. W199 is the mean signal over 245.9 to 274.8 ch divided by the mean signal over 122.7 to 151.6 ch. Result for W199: 1.28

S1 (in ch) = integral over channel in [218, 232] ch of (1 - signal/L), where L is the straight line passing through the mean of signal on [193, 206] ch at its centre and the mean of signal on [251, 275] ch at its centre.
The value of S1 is 2.7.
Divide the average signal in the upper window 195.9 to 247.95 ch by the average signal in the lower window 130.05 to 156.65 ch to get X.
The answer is 1.13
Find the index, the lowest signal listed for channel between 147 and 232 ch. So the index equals 1.903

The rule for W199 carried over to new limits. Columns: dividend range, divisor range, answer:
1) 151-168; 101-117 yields 1.08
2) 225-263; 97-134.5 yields 0.94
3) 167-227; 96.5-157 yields 1.05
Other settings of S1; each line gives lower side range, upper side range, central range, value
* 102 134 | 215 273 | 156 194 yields -4.69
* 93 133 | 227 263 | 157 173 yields -2.51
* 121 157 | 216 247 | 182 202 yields -3.16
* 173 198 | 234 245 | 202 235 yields 3.20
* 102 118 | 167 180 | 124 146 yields 6.53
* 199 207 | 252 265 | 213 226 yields 2.54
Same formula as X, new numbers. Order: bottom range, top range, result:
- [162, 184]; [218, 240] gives 0.82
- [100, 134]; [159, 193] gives 1.09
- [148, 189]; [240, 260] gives 0.89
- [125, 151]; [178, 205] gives 1.33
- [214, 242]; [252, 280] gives 1.18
